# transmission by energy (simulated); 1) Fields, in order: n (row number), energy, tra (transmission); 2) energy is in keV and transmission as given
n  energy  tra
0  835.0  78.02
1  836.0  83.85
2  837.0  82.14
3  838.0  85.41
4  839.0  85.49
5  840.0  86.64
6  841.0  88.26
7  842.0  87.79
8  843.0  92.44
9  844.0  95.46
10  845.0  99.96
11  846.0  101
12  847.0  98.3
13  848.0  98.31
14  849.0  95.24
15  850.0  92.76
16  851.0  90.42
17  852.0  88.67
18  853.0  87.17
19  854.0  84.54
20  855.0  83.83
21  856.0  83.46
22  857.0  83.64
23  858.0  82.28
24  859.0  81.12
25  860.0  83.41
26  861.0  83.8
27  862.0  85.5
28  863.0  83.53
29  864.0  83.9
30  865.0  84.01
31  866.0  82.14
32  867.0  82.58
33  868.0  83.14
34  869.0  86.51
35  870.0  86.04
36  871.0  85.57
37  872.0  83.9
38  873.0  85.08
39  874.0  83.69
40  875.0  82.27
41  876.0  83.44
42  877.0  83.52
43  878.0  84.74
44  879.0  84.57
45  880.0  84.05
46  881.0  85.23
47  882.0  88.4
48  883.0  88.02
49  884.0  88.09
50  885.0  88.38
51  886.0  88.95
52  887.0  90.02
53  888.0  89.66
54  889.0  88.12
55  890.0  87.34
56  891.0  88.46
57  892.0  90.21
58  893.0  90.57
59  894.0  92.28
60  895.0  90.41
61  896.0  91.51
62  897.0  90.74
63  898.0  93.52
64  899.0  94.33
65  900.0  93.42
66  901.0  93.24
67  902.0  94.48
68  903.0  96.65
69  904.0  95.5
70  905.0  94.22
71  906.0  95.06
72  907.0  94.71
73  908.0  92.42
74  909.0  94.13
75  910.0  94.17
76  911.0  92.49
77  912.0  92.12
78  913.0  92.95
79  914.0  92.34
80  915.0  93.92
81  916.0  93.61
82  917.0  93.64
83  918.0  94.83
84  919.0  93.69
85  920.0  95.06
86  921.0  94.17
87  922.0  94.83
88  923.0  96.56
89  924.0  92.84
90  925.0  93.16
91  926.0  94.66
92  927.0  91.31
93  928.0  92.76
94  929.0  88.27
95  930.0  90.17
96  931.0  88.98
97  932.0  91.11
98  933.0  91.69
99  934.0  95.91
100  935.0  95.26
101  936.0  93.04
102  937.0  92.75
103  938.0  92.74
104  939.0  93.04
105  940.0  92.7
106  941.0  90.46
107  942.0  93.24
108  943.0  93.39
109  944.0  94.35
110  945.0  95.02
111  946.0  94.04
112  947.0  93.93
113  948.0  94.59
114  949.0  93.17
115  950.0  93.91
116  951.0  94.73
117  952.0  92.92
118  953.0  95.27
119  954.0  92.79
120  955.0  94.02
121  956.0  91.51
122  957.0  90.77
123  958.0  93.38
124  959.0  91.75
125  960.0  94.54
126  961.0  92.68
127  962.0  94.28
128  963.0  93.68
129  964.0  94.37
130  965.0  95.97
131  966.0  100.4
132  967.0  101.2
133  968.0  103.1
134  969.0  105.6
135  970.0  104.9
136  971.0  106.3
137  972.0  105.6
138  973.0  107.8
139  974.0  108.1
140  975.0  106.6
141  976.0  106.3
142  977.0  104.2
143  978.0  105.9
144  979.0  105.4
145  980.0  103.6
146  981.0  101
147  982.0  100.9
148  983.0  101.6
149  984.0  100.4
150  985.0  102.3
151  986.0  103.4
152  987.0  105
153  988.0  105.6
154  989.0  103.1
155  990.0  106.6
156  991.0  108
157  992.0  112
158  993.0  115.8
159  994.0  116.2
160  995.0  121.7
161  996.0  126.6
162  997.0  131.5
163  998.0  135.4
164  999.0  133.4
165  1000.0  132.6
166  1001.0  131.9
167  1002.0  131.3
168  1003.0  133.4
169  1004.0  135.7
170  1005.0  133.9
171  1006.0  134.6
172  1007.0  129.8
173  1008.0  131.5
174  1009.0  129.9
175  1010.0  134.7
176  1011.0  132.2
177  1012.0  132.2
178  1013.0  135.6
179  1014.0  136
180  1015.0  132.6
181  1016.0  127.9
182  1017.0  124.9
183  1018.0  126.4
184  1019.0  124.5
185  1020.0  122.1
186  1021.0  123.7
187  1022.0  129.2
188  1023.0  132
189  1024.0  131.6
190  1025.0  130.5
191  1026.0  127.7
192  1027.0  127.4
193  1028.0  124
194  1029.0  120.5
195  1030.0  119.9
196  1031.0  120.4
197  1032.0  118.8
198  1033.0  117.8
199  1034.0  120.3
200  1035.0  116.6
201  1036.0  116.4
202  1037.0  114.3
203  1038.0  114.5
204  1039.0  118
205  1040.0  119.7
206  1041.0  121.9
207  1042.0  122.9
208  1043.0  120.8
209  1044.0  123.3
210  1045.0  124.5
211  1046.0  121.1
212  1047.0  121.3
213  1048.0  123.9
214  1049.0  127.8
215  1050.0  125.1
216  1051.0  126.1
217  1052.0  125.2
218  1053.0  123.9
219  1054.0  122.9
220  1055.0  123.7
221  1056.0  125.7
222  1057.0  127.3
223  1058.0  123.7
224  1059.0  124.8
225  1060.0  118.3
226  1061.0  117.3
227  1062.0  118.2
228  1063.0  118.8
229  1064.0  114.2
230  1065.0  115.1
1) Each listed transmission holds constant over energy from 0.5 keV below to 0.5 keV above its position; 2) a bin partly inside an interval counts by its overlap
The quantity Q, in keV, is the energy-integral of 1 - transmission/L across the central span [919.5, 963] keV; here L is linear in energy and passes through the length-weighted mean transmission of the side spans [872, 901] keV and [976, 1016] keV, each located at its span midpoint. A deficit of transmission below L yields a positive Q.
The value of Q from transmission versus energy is 4.5 keV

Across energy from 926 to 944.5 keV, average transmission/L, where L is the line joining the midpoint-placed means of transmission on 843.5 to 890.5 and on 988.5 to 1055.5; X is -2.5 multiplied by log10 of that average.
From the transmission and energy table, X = 0.13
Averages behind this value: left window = 87.1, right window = 125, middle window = 92.4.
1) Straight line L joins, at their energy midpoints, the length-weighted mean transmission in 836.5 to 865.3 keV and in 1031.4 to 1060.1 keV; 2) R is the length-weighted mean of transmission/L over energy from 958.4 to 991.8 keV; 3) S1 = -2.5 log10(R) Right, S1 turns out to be 0.08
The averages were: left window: 88.3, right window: 122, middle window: 102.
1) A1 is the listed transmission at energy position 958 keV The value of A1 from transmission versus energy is 93.38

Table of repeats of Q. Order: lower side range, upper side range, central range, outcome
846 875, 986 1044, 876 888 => 0.6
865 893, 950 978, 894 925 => -1.1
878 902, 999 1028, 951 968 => 2.7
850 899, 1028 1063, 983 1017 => -3.4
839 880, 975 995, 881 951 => 2.2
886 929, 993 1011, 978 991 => 2.1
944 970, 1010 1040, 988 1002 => -1.1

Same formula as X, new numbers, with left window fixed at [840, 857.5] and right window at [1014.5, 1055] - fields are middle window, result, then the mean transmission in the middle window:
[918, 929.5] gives 0.12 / 93.5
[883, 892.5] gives 0.11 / 88.8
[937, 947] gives 0.15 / 93.2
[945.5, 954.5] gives 0.16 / 93.9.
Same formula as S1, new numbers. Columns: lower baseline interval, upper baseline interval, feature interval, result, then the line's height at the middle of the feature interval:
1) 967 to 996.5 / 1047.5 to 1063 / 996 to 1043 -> -0.11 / 115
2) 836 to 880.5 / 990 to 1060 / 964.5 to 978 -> 0.08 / 113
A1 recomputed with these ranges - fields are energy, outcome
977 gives 104.2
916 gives 93.61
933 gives 91.69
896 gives 91.51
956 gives 91.51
